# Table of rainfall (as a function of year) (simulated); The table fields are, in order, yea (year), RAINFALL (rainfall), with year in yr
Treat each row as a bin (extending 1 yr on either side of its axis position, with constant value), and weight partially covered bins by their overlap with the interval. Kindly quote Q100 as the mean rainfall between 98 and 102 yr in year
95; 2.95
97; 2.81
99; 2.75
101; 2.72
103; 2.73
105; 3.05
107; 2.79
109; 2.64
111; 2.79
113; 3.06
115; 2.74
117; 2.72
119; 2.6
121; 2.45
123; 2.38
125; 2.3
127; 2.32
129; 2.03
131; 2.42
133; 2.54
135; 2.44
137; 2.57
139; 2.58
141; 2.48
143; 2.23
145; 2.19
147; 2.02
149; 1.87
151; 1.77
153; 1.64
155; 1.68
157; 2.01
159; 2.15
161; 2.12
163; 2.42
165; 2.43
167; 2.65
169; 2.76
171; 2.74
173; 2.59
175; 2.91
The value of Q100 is 2.74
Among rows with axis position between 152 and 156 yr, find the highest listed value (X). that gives 1.68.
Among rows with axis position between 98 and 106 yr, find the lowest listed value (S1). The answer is 2.72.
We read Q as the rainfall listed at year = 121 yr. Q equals 2.45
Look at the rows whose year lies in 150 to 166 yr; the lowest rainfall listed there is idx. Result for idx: 1.64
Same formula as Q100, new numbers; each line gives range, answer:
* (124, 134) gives 2.32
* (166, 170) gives 2.71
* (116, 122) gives 2.59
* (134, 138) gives 2.5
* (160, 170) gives 2.48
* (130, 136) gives 2.47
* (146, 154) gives 1.83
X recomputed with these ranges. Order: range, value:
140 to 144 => 2.48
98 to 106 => 3.05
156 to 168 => 2.65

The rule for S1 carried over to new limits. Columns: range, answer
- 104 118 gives 2.64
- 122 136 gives 2.03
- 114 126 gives 2.3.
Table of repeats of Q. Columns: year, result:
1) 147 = 2.02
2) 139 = 2.58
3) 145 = 2.19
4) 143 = 2.23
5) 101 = 2.72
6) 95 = 2.95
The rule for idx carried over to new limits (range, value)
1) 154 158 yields 1.68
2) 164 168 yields 2.43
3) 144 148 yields 2.02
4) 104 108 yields 2.79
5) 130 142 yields 2.42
